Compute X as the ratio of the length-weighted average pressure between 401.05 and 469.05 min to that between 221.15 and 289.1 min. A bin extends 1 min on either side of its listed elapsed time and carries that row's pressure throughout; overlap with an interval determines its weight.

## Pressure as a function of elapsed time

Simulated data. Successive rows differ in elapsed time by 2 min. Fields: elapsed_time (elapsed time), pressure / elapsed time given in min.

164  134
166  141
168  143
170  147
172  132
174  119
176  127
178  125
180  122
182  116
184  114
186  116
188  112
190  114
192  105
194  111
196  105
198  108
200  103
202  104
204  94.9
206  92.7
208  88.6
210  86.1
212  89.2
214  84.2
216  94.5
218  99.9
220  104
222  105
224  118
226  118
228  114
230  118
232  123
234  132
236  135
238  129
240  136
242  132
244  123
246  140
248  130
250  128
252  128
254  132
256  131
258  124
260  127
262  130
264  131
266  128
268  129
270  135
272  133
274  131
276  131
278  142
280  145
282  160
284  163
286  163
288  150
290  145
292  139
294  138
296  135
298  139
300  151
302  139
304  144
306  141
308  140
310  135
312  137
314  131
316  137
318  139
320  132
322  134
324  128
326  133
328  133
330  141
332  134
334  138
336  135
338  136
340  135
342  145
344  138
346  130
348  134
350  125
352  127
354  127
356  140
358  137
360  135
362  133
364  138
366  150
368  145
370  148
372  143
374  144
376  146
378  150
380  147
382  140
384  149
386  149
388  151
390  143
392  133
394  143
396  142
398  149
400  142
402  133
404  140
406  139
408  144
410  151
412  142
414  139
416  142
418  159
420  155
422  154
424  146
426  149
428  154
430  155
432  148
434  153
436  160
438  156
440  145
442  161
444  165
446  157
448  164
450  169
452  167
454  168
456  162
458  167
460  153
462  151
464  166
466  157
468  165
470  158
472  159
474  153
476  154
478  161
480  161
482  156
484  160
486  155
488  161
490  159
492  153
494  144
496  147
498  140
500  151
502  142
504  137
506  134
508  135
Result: 1.16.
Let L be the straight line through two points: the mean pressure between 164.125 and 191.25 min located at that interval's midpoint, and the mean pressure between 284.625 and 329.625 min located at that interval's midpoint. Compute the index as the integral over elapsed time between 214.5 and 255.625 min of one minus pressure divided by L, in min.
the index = 3.1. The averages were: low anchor 125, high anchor 139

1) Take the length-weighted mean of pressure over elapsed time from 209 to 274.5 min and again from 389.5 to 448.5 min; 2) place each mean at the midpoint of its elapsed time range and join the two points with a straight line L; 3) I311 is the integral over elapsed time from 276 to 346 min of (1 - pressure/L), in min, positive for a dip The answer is -4.51 min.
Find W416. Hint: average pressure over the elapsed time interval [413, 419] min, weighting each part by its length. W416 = 147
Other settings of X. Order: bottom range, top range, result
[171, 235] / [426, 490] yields 1.45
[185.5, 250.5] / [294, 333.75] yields 1.23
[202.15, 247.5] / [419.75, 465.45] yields 1.41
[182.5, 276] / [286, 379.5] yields 1.19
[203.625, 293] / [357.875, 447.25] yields 1.18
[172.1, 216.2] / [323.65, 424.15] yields 1.32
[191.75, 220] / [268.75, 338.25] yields 1.43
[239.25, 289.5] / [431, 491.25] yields 1.17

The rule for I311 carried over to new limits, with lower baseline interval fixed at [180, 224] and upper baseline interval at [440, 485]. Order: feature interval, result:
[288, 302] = -2.1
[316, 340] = -0.8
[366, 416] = 0.2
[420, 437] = 0.0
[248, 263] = -1.8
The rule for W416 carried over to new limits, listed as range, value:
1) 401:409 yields 139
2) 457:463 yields 157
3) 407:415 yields 144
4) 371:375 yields 144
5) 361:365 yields 136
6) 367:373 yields 145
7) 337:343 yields 139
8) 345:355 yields 129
